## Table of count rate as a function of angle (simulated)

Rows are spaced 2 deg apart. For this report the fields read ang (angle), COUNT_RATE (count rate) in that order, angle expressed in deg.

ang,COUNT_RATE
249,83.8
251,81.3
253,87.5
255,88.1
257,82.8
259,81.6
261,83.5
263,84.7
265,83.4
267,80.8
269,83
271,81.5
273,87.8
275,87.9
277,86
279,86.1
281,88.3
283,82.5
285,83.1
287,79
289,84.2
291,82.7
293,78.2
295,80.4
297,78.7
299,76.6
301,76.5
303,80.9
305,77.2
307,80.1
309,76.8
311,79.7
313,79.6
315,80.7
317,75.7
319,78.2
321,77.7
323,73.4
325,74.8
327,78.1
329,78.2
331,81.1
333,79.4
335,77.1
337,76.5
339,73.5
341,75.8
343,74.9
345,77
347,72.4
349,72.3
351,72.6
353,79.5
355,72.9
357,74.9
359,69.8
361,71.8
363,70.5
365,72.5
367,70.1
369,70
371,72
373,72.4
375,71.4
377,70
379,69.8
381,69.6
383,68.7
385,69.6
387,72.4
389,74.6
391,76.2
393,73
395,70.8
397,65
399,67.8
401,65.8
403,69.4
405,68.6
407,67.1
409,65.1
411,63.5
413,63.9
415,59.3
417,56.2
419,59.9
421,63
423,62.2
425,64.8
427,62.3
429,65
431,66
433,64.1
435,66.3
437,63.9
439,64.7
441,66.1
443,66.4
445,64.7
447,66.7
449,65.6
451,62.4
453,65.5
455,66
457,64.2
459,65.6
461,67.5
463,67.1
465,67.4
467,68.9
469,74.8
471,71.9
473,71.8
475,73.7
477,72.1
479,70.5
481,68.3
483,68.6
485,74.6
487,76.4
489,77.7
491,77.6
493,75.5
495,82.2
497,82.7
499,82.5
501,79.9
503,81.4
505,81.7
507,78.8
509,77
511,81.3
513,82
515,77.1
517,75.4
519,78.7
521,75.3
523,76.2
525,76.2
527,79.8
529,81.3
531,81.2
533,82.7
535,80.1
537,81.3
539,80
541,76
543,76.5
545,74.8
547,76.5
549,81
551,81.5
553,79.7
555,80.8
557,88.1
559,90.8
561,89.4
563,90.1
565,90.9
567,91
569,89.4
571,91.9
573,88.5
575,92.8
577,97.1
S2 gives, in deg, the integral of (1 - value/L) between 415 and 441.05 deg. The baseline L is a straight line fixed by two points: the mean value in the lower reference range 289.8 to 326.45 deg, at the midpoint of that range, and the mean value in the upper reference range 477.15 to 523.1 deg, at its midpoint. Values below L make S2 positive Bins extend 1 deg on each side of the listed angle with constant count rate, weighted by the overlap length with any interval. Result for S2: 4.9 deg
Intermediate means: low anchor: 78.2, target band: 63.2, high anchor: 77.4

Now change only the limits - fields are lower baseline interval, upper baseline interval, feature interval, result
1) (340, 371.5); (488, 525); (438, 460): 3.29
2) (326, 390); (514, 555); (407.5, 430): 3.84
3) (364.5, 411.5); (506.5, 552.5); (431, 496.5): 4.62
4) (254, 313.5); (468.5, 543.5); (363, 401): 4.41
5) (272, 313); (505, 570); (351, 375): 2.69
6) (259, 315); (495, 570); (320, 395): 7.36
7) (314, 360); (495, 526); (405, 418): 2.41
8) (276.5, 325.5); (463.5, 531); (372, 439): 9.57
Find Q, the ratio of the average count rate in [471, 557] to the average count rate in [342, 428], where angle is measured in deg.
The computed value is 1.1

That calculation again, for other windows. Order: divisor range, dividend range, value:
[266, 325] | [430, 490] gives 0.85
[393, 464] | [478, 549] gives 1.20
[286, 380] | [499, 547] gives 1.04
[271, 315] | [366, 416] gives 0.85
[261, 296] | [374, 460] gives 0.79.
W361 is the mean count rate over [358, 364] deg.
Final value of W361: 70.7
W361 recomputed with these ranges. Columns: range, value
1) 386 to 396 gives 73.4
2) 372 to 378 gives 71.3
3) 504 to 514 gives 80.2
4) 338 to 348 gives 74.7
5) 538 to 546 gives 76.8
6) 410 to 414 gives 63.7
